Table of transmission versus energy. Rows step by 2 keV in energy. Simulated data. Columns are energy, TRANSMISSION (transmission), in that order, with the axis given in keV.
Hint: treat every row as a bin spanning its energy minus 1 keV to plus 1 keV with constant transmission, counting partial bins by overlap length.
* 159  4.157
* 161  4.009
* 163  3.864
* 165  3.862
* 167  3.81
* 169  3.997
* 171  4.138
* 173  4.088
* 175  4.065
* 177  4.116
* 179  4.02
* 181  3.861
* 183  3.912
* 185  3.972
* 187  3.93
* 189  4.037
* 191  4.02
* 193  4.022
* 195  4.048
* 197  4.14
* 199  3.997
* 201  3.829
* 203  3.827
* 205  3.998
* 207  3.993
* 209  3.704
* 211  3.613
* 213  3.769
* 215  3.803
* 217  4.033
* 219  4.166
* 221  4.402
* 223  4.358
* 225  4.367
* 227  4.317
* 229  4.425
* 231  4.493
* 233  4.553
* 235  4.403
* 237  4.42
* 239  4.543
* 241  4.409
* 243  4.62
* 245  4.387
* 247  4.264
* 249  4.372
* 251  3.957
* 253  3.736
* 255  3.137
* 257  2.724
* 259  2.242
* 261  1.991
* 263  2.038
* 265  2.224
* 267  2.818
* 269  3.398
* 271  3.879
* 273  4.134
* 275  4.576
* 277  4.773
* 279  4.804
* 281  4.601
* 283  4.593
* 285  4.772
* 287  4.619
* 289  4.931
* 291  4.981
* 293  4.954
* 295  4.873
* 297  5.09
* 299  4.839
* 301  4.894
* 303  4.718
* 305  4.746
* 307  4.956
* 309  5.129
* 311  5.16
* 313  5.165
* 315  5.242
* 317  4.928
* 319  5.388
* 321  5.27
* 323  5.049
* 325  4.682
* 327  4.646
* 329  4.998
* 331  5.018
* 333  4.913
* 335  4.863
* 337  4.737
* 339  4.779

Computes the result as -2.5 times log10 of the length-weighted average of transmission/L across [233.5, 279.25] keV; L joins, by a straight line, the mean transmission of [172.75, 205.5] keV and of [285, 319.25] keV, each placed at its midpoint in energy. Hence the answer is 0.219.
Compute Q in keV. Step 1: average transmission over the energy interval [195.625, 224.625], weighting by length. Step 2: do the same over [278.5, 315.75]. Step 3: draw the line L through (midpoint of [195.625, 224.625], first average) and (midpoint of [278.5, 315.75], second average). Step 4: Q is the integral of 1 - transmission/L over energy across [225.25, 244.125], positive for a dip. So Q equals -1.0 keV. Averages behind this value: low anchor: 3.98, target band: 4.46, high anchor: 4.9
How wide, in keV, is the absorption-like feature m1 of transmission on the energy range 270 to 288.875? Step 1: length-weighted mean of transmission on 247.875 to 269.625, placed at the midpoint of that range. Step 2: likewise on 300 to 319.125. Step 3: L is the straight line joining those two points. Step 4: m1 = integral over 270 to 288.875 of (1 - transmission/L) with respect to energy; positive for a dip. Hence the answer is -3.7 keV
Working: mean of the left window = 2.97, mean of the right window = 5.02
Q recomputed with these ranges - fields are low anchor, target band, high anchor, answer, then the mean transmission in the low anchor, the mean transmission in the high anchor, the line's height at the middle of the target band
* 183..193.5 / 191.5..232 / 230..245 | 1.5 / 3.99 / 4.48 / 4.22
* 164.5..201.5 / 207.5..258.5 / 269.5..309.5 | 2.7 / 4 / 4.72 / 4.34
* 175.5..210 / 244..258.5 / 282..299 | 2.4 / 3.97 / 4.85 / 4.5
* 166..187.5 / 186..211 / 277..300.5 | 1.2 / 3.99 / 4.82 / 4.15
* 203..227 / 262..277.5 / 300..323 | 4.0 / 4.02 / 5.05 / 4.61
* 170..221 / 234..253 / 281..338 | 0.1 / 3.97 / 4.93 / 4.37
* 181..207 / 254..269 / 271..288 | 6.5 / 3.97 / 4.57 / 4.44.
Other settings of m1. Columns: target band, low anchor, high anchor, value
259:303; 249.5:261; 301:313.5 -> -0.7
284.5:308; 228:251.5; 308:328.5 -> 0.1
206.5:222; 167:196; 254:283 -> -0.6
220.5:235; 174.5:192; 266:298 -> -0.7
